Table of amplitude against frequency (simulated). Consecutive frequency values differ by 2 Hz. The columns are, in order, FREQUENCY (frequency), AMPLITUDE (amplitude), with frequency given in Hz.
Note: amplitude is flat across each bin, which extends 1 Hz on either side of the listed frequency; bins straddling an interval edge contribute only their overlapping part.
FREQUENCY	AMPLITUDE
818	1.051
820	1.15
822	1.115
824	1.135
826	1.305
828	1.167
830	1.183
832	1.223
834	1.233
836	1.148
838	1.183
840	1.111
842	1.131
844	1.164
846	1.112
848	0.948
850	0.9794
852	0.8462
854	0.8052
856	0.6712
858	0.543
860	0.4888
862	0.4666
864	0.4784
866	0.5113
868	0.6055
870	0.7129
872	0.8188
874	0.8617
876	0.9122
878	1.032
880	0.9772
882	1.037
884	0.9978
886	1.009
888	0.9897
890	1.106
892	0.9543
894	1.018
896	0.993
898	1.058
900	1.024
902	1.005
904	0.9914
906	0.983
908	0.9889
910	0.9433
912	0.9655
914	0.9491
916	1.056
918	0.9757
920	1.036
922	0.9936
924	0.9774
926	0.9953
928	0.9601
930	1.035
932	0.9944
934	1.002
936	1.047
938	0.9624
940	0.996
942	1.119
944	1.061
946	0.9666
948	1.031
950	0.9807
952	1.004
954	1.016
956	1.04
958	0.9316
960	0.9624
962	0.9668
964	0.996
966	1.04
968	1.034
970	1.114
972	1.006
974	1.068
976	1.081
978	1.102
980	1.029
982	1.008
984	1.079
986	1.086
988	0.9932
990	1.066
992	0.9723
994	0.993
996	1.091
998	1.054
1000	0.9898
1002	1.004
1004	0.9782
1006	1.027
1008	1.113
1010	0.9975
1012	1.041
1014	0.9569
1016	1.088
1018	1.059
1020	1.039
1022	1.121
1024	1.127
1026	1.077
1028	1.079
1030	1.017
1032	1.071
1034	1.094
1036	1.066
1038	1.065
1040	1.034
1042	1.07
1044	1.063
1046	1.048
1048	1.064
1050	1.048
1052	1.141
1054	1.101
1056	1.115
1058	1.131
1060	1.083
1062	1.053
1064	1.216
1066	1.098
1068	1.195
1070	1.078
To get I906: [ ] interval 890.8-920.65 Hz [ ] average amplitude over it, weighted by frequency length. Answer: 0.996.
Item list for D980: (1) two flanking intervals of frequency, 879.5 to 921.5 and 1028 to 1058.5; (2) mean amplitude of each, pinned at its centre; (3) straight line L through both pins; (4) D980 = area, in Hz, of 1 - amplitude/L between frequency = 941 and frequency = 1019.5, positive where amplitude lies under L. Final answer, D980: 1.0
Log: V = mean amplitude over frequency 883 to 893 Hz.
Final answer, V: 1.01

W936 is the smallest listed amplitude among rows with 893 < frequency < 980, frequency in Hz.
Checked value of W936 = 0.9316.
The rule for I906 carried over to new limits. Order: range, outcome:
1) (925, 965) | 1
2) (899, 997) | 1.01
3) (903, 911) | 0.977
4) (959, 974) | 1.02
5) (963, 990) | 1.05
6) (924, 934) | 0.995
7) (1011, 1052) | 1.06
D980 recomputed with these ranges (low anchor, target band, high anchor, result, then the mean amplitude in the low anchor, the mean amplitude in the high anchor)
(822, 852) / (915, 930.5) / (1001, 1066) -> 1.4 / 1.13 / 1.07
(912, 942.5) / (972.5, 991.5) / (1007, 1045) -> -0.3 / 1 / 1.06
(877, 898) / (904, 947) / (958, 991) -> 1.0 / 1.01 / 1.04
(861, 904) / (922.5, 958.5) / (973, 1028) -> -1.6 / 0.887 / 1.05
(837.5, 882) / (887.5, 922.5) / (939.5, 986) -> -3.1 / 0.835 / 1.03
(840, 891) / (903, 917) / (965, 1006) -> -0.9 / 0.853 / 1.04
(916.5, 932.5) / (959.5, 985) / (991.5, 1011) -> -0.6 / 0.998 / 1.02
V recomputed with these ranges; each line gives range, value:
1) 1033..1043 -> 1.07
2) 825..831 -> 1.22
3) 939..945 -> 1.06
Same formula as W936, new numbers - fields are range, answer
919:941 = 0.9601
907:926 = 0.9433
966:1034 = 0.9569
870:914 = 0.7129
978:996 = 0.9723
